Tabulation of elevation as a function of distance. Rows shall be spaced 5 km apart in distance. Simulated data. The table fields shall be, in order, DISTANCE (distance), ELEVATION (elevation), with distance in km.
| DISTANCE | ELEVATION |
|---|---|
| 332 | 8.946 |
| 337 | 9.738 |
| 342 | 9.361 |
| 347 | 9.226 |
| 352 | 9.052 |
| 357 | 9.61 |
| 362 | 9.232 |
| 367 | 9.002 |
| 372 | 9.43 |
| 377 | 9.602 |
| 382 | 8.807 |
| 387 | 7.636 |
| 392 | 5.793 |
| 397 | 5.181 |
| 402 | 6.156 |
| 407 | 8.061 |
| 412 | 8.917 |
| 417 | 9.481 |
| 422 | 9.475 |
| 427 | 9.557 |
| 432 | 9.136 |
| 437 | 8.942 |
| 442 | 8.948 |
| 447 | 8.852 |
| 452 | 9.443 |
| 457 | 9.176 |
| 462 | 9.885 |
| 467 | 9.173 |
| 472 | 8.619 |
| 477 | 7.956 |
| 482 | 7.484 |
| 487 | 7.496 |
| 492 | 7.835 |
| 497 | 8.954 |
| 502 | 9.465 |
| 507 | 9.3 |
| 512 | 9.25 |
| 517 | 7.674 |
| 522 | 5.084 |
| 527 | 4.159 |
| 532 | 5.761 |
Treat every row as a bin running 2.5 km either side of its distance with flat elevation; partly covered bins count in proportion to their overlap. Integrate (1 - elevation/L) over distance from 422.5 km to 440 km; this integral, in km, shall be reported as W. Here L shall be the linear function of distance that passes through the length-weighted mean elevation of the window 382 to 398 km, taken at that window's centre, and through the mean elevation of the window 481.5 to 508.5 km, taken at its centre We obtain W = -4.4 km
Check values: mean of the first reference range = 6.71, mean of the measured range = 9.23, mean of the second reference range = 8.46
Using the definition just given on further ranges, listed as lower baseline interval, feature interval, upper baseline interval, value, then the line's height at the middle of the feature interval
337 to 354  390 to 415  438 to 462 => 6.3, 9.23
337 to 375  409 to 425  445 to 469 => 0.1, 9.31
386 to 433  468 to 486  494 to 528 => -0.5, 7.87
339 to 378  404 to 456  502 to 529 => -3.9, 8.42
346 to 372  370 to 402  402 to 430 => 5.2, 9.05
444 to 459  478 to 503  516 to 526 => -3.1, 7.3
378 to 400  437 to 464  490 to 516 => -4.0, 8.04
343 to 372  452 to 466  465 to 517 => -1.3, 8.68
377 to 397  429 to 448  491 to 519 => -2.3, 8.02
